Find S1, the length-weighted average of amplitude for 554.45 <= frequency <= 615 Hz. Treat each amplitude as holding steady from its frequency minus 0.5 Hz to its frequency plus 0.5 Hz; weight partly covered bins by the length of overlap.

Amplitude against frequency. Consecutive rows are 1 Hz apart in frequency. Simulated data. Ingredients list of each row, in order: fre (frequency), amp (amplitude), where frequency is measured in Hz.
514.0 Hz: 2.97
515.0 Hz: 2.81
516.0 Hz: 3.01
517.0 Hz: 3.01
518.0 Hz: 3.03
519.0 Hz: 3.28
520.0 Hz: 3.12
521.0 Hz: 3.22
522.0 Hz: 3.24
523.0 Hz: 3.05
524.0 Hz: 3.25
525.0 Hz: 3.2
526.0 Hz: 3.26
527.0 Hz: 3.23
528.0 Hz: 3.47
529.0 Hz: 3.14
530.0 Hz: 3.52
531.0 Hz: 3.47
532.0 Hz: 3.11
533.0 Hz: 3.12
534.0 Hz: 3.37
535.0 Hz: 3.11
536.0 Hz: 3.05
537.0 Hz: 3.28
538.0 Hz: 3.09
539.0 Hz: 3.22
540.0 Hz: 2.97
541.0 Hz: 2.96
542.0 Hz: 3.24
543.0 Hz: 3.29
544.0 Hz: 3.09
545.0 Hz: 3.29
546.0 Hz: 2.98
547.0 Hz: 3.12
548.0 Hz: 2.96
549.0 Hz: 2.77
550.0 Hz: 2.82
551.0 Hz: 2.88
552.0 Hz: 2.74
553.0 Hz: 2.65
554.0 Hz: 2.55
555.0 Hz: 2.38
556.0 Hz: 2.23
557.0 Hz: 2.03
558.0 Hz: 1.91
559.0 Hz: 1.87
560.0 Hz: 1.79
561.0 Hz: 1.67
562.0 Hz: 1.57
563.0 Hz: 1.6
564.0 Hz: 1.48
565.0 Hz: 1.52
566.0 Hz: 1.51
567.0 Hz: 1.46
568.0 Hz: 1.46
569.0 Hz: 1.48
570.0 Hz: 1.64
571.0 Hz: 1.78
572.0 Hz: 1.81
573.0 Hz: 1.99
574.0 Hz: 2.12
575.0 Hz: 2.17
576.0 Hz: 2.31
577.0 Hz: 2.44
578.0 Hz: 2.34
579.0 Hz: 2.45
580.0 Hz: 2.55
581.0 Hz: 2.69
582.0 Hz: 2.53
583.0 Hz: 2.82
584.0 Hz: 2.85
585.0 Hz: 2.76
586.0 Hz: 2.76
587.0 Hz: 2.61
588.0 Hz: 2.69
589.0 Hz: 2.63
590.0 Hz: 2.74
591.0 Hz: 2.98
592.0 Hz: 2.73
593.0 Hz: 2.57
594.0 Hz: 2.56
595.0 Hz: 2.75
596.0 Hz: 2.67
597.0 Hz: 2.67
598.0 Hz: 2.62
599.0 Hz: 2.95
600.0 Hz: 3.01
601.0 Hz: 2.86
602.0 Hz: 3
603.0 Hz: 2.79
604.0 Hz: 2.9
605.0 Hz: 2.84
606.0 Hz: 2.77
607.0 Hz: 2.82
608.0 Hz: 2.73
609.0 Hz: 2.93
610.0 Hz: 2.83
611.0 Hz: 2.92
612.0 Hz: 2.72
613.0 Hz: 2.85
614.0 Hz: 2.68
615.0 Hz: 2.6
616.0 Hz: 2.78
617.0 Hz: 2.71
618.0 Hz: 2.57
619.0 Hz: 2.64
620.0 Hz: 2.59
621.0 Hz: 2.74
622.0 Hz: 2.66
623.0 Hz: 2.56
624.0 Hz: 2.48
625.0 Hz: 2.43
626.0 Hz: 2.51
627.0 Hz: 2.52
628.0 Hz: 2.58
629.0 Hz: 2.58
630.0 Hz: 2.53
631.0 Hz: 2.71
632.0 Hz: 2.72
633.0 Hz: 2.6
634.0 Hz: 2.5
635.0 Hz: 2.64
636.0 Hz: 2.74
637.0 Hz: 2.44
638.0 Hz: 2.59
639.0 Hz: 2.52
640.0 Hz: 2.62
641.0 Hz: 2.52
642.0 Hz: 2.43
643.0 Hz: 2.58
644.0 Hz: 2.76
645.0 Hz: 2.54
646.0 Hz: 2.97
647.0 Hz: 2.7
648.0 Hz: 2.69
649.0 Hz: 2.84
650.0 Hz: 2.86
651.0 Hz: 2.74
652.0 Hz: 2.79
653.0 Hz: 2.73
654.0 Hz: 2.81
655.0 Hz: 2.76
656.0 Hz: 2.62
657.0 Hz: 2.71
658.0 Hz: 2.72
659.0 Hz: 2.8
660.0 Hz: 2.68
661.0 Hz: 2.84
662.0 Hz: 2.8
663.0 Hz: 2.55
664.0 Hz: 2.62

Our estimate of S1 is 2.4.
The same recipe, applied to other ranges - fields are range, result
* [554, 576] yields 1.81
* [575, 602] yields 2.67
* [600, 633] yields 2.71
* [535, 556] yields 2.95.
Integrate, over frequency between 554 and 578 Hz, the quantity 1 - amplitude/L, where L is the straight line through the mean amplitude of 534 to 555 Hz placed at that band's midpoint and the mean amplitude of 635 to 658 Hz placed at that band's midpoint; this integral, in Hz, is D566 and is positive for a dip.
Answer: 8.8 Hz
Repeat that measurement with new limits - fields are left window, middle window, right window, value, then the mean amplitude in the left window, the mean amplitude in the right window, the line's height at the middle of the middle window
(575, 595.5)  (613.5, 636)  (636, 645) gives -0.2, 2.63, 2.57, 2.58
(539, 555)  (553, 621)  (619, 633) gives 8.0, 2.94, 2.59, 2.76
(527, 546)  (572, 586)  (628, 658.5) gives 2.5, 3.2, 2.66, 2.99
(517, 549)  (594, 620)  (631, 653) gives 0.5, 3.18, 2.66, 2.83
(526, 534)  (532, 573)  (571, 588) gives 7.0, 3.3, 2.44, 2.91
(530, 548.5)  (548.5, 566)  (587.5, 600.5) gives 5.2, 3.16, 2.74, 3.02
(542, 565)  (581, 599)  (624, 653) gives -1.4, 2.44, 2.63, 2.52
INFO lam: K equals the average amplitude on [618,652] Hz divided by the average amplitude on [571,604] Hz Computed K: 1.01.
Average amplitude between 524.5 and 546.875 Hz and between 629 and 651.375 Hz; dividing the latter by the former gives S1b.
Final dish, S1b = 0.83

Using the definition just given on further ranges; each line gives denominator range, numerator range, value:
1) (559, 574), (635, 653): 1.62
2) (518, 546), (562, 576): 0.53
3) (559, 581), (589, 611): 1.48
